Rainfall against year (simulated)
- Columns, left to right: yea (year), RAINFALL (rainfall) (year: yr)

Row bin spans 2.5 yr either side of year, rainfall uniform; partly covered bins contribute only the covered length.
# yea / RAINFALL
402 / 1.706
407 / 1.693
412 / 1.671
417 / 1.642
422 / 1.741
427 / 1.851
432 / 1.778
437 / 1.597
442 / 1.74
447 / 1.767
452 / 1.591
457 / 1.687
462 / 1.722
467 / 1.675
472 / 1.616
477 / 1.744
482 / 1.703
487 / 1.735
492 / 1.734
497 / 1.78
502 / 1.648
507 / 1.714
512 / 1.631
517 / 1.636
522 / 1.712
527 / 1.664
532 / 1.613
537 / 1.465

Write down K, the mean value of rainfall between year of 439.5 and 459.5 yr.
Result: 1.7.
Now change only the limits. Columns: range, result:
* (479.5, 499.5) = 1.74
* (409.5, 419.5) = 1.66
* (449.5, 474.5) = 1.66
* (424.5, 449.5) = 1.75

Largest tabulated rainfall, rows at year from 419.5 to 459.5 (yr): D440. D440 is 1.851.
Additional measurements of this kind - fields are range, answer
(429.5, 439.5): 1.778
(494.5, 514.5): 1.78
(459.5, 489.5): 1.744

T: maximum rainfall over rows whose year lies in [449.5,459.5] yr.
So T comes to 1.687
